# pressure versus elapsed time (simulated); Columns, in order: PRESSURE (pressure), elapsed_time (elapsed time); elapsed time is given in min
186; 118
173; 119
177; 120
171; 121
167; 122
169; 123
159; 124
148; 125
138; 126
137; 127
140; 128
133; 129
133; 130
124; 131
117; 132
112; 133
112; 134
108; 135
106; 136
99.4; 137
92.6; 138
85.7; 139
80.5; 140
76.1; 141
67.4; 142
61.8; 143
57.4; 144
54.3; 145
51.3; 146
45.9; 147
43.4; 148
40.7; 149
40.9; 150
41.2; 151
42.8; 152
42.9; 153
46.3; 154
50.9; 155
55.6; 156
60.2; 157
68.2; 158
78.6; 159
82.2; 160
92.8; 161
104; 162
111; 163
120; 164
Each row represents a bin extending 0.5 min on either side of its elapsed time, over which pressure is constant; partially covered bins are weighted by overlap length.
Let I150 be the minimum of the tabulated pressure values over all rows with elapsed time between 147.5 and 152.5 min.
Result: 40.7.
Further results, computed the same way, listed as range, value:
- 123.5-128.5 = 137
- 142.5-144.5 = 57.4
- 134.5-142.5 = 67.4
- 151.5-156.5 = 42.8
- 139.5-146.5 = 51.3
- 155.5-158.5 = 55.6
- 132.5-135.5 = 108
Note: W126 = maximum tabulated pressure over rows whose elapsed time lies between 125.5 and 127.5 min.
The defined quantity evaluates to 138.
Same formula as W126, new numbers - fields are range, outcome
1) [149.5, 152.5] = 42.8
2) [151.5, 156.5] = 55.6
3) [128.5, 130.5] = 133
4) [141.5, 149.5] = 67.4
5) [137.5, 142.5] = 92.6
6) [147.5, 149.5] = 43.4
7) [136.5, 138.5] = 99.4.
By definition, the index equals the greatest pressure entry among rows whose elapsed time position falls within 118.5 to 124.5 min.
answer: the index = 177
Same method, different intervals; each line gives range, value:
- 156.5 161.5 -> 92.8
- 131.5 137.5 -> 117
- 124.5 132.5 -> 148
